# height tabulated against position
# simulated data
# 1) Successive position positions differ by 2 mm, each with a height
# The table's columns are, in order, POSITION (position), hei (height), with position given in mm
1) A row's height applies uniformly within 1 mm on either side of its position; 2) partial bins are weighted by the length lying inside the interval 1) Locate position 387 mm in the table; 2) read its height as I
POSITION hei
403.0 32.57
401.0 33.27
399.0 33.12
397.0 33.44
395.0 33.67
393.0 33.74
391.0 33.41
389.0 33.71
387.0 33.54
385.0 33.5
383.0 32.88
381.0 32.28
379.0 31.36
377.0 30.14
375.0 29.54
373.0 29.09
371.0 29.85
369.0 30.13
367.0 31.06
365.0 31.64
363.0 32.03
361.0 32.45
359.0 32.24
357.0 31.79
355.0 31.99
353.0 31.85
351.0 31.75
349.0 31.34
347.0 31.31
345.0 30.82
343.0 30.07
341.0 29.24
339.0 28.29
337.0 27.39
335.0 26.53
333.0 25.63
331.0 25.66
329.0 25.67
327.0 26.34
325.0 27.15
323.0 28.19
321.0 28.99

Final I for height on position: 33.54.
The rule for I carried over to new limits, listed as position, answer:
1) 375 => 29.54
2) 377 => 30.14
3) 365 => 31.64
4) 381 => 32.28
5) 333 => 25.63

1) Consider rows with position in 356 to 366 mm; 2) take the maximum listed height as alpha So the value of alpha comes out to 32.45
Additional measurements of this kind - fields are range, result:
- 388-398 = 33.74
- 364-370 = 31.64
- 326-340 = 28.29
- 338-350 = 31.34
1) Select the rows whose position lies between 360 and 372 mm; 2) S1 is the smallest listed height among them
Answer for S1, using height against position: 29.85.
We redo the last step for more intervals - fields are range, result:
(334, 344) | 26.53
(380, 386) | 32.28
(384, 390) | 33.5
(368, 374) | 29.09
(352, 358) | 31.79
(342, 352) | 30.07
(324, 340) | 25.63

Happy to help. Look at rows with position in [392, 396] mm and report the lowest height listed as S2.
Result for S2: 33.67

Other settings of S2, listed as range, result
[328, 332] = 25.66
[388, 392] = 33.41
